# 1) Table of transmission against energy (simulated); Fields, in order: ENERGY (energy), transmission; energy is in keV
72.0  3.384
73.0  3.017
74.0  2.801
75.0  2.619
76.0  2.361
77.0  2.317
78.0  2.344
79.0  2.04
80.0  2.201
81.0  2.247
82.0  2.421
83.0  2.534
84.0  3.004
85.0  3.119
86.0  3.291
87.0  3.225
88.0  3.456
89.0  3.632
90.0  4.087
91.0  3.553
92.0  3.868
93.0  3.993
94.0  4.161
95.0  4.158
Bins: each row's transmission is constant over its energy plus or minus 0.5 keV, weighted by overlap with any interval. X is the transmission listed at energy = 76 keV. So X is 2.361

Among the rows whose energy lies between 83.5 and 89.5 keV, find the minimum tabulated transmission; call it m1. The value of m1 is 3.004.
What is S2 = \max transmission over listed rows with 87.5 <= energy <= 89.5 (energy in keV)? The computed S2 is 3.632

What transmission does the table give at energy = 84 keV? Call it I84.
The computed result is 3.004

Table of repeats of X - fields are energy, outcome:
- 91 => 3.553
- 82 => 2.421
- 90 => 4.087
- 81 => 2.247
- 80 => 2.201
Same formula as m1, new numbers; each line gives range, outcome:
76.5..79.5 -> 2.04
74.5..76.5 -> 2.361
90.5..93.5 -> 3.553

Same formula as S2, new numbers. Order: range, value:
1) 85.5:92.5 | 4.087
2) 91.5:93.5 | 3.993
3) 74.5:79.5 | 2.619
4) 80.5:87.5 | 3.291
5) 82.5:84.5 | 3.004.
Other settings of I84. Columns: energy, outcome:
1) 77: 2.317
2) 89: 3.632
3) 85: 3.119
